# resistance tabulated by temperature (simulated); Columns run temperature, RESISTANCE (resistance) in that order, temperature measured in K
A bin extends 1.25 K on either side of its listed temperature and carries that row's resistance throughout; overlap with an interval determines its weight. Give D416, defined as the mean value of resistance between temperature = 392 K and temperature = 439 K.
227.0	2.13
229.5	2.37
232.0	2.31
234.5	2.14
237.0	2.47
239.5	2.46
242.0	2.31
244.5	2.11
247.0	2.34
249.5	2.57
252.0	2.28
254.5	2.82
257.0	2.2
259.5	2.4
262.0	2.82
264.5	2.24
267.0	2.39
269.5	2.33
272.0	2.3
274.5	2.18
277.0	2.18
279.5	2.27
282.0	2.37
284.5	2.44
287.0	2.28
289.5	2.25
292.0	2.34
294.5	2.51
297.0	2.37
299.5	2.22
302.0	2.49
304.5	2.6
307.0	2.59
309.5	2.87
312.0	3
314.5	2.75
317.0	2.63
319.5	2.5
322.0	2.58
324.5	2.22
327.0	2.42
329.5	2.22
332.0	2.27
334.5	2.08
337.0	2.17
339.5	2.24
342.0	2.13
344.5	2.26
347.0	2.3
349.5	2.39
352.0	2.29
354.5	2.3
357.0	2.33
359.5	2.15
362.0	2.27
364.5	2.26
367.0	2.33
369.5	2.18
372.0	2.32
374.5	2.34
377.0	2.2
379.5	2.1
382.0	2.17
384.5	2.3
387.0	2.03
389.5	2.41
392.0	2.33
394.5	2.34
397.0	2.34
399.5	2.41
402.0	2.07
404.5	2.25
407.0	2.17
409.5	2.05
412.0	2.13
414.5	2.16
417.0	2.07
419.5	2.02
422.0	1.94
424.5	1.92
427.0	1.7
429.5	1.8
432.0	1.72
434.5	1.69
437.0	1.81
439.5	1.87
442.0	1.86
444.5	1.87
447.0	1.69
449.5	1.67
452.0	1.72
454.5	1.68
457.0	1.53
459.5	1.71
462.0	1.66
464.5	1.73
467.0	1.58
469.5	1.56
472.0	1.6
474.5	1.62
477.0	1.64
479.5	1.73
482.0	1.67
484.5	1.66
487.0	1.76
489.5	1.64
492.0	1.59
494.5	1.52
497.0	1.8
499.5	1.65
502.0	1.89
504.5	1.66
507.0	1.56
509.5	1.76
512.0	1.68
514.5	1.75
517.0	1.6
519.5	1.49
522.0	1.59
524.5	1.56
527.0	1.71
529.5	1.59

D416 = 2.04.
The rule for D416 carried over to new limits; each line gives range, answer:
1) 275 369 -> 2.37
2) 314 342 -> 2.35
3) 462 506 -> 1.66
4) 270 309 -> 2.37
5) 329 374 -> 2.25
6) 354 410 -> 2.25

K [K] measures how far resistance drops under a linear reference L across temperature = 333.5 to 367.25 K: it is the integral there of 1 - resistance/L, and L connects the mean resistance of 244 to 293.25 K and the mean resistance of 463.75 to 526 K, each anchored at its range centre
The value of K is -2.4 K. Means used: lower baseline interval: 2.36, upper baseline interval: 1.65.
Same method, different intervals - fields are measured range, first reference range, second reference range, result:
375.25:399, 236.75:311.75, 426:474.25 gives -3.62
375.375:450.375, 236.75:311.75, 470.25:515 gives -3.62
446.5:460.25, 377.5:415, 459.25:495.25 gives 1.14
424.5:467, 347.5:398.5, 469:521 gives 3.86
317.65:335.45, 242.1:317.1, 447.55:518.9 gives -0.67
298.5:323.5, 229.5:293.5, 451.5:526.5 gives -4.81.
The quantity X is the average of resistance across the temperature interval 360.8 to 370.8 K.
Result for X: 2.26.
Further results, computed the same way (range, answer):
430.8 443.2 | 1.79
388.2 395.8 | 2.36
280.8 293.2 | 2.34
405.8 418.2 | 2.12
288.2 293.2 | 2.29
